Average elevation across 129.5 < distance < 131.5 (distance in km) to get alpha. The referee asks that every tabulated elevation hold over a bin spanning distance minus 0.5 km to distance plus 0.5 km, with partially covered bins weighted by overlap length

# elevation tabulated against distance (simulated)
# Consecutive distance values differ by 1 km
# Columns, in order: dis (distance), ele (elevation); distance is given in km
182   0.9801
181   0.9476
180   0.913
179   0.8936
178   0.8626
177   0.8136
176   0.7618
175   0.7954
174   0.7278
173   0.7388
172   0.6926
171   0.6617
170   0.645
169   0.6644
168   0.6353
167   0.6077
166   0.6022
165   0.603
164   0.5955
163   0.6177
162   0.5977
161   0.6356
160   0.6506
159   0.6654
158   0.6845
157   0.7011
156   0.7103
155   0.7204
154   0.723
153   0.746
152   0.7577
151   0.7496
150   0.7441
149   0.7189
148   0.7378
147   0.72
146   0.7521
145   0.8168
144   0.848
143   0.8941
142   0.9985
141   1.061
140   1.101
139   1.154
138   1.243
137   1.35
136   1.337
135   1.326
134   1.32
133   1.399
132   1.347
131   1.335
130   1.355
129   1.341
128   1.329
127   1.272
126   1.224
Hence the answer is 1.34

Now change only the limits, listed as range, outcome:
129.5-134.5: 1.35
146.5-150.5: 0.73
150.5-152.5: 0.754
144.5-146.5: 0.784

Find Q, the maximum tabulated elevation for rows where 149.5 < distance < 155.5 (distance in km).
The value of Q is 0.7577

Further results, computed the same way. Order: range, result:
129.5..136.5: 1.399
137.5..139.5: 1.243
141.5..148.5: 0.9985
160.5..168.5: 0.6356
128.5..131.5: 1.355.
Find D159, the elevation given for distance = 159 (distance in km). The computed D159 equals 0.6654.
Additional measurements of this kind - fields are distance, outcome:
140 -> 1.101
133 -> 1.399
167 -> 0.6077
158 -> 0.6845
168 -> 0.6353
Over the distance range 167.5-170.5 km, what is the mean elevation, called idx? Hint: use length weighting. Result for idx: 0.648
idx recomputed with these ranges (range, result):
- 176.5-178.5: 0.838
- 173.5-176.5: 0.762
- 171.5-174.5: 0.72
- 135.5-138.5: 1.31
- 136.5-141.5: 1.18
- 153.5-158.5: 0.708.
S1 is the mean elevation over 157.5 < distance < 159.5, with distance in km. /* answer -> 0.675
